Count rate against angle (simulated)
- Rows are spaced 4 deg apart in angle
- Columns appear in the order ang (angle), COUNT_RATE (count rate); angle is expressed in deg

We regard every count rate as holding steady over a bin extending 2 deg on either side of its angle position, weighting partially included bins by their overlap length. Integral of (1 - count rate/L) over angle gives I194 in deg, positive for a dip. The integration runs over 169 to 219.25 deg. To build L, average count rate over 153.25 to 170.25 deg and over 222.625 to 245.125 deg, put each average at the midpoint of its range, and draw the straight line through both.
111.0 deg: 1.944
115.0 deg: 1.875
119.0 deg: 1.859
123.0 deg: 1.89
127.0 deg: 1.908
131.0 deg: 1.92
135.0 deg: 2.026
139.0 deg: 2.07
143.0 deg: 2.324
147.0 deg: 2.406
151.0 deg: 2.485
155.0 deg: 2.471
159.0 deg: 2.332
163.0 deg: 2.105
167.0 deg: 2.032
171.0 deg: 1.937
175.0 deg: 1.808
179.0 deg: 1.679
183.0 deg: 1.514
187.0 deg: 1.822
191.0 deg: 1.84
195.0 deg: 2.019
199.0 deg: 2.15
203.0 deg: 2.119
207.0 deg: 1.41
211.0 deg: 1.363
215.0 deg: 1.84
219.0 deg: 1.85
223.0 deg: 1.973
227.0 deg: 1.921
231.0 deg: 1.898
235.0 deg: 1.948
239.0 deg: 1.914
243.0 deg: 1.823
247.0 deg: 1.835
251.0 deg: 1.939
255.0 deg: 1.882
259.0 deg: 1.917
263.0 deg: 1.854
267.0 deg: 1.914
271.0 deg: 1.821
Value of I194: 6.8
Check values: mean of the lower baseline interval 2.21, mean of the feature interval 1.79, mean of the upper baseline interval 1.91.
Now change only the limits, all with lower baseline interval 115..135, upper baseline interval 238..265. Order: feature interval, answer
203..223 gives 2.0 deg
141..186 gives -4.6 deg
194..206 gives -1.0 deg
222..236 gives -0.4 deg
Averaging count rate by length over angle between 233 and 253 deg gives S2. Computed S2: 1.89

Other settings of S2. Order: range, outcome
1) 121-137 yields 1.94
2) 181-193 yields 1.73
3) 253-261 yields 1.9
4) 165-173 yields 1.98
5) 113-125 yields 1.87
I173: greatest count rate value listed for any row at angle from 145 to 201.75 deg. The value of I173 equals 2.485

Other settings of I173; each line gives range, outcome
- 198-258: 2.15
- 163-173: 2.105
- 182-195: 2.019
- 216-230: 1.973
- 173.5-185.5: 1.808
